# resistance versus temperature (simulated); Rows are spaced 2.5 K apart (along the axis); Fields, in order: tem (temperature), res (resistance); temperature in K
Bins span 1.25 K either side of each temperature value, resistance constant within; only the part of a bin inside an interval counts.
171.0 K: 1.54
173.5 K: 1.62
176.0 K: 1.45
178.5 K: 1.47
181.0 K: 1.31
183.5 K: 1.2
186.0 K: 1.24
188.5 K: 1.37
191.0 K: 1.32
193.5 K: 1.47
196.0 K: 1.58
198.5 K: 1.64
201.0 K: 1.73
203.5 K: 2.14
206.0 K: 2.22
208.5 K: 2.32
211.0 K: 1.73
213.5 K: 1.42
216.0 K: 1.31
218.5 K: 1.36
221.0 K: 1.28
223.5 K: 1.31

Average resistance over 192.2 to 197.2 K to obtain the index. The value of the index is 1.52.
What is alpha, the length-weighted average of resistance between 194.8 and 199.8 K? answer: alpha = 1.61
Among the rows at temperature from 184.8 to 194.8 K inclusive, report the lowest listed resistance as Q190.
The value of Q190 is 1.24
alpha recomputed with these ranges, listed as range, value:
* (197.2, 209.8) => 2.01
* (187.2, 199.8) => 1.48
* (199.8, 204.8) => 1.94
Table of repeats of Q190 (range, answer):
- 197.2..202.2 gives 1.64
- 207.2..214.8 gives 1.42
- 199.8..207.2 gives 1.73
